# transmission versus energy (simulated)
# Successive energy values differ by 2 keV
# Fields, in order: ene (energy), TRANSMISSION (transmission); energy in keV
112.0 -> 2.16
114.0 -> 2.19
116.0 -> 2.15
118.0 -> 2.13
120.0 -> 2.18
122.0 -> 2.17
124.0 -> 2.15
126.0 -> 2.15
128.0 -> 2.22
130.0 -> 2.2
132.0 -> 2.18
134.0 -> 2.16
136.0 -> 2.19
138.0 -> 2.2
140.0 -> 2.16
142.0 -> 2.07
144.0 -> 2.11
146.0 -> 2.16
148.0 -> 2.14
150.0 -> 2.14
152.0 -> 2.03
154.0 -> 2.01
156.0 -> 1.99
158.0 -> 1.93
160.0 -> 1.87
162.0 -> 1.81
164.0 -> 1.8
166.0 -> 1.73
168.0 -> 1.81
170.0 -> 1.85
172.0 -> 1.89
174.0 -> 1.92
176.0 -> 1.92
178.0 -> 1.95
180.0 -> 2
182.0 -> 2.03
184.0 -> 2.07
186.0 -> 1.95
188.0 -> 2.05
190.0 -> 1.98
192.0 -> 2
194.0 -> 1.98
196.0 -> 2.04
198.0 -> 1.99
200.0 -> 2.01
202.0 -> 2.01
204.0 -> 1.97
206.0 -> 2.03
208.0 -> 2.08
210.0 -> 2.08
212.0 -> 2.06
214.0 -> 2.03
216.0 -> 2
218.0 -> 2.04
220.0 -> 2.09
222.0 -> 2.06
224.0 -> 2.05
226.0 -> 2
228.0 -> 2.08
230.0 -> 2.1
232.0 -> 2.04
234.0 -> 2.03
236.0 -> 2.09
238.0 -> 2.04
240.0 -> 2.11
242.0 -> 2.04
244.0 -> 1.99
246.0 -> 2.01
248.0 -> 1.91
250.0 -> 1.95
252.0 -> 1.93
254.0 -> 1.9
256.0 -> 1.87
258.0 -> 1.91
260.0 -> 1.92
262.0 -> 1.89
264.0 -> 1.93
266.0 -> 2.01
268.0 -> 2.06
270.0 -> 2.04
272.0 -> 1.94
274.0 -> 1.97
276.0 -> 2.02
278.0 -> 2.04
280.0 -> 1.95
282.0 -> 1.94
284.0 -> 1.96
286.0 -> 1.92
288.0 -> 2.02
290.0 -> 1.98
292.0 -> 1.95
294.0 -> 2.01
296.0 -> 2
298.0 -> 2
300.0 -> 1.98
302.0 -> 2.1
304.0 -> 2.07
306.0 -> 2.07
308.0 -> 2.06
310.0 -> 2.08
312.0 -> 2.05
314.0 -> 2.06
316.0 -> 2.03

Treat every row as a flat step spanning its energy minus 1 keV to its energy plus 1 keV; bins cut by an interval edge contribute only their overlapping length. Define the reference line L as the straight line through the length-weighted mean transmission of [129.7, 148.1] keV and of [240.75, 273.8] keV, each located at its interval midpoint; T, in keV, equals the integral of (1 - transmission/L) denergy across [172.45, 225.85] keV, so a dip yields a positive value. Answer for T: 1.1 keV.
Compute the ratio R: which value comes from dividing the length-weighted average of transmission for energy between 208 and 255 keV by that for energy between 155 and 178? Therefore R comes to 1.09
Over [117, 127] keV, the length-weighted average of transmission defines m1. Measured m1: 2.16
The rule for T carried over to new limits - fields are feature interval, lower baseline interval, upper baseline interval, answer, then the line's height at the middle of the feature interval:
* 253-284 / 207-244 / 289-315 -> 1.25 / 2.04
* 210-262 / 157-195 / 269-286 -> -1.41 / 1.96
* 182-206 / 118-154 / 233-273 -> 0.67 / 2.06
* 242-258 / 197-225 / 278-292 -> 0.46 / 2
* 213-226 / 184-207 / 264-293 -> -0.28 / 2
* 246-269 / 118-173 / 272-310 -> 0.86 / 2.01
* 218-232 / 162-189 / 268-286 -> -0.80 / 1.95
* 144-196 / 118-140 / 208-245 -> 3.91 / 2.12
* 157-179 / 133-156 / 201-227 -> 2.42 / 2.09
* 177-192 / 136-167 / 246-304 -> 0.00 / 2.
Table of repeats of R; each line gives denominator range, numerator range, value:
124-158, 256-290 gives 0.93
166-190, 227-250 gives 1.05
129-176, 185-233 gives 1.01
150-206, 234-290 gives 1.01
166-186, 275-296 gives 1.03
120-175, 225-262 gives 0.98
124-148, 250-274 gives 0.90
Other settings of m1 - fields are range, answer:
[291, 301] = 1.99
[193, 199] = 2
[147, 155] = 2.08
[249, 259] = 1.91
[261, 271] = 1.99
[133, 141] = 2.18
